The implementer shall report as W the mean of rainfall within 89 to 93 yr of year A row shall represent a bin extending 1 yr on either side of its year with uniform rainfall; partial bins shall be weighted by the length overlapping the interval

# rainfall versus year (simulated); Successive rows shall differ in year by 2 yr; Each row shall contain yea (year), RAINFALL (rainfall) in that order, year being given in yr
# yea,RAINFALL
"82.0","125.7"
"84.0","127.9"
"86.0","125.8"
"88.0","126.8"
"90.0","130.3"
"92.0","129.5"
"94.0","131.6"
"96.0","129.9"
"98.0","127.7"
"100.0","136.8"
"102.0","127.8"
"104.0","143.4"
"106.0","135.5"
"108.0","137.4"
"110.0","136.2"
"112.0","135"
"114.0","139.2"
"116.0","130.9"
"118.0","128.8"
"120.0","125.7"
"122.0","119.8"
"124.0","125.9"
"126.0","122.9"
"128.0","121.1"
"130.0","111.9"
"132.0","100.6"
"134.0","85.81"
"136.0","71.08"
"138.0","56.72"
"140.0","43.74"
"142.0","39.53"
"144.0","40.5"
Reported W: 130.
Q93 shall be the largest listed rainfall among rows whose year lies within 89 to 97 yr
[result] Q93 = 131.6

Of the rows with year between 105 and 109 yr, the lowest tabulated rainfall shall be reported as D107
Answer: 135.5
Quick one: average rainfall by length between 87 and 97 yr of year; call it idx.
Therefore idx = 130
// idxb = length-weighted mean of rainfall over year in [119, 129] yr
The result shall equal 123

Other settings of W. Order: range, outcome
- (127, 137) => 98.1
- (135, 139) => 63.9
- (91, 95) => 131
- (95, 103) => 131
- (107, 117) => 136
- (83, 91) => 128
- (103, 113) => 137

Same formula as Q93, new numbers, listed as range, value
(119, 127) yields 125.9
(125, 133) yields 122.9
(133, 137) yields 85.81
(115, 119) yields 130.9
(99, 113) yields 143.4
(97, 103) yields 136.8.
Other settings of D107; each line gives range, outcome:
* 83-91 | 125.8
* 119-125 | 119.8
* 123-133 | 100.6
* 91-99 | 127.7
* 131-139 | 56.72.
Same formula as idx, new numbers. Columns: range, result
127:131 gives 116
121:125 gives 123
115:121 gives 128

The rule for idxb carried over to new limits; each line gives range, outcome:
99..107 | 136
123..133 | 116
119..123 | 123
